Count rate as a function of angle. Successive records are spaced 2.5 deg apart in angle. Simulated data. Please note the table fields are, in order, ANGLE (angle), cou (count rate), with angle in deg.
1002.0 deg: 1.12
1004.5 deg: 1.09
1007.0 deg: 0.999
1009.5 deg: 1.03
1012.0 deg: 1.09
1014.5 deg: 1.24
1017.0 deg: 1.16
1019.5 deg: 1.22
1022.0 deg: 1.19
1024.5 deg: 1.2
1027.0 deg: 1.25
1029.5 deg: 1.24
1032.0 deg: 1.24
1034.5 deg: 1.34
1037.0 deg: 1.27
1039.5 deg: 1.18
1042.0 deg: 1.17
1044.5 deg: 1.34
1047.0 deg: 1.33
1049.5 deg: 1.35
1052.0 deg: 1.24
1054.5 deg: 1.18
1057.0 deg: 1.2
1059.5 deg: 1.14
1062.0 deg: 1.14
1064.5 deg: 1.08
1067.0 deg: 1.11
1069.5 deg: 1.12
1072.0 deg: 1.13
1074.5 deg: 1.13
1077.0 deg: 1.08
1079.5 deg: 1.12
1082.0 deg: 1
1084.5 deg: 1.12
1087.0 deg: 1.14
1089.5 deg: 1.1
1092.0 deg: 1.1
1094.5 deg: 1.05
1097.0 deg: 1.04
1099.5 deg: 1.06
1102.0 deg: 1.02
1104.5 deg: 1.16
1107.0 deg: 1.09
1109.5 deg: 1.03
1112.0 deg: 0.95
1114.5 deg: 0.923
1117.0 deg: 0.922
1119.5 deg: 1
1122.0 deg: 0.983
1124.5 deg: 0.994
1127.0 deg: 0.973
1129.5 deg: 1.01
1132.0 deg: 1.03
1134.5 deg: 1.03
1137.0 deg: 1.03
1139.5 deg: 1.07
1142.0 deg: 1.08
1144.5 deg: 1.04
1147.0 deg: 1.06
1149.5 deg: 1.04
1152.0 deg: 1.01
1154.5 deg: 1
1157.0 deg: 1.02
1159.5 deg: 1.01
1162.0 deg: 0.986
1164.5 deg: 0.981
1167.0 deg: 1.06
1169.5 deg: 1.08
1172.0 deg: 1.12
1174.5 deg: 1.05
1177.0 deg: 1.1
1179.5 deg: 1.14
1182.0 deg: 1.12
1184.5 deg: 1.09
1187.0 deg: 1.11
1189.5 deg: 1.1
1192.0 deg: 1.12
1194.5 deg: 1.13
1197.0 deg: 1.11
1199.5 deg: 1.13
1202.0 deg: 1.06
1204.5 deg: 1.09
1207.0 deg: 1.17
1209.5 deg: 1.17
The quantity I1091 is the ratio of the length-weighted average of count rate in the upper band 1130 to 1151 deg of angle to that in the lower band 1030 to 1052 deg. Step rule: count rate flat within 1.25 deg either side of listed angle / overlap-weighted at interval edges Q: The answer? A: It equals 0.8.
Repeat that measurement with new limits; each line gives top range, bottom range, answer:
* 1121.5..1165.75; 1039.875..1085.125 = 0.87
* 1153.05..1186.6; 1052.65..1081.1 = 0.94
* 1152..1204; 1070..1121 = 1.01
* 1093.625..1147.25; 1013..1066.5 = 0.84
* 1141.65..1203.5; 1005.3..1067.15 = 0.89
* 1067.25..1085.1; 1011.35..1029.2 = 0.92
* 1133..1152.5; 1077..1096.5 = 0.96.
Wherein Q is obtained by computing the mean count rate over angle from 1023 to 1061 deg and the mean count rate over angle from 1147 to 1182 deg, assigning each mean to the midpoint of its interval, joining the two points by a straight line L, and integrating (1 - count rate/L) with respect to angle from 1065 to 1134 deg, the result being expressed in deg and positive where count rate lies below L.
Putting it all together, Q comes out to 6.1 deg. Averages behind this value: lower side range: 1.24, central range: 1.05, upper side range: 1.05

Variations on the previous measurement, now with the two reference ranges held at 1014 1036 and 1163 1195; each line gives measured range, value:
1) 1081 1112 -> 2.52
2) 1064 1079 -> 0.99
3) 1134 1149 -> 0.97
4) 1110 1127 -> 2.67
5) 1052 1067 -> 0.59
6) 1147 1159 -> 1.00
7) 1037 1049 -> -0.47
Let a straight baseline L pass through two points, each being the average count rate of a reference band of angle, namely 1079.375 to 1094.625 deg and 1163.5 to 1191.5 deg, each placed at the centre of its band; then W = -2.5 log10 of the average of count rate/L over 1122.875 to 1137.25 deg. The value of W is 0.08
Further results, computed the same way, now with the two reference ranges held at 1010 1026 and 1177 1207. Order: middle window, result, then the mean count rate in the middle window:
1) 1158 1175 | 0.08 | 1.04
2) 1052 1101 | 0.04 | 1.11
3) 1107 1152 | 0.12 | 1.01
